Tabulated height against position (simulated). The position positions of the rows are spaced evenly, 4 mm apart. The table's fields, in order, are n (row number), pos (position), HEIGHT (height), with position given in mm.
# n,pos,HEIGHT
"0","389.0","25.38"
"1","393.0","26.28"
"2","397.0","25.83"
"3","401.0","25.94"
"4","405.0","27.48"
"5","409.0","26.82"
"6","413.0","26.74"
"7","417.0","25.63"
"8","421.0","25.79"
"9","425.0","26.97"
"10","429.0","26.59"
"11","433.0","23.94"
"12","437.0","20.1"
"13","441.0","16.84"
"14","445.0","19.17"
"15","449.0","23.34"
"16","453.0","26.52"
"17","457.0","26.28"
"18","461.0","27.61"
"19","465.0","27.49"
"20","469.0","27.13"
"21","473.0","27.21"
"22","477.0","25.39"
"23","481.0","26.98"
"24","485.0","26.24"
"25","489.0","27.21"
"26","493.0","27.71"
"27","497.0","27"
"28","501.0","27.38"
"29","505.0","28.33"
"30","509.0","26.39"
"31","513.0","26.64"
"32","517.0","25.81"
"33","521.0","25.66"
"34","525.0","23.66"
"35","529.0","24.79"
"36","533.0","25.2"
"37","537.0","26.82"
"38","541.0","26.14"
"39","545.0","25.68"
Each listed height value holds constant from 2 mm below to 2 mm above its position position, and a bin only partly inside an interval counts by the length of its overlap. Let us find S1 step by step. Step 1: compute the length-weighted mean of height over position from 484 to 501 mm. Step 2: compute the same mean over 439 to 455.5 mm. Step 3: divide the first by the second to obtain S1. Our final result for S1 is 1.3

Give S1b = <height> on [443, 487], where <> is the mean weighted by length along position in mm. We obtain 25.8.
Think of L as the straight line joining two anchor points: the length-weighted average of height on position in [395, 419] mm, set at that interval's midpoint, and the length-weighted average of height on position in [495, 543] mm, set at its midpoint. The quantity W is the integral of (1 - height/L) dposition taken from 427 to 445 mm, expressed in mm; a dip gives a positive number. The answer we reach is 3.3 mm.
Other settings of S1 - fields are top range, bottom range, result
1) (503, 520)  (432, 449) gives 1.32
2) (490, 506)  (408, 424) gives 1.05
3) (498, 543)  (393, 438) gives 1.01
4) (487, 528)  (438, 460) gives 1.18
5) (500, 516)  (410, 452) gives 1.14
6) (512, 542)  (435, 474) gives 1.06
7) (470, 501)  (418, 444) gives 1.15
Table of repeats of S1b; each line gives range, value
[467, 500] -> 26.9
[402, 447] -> 24.2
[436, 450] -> 19.6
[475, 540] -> 26.3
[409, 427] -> 26.3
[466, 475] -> 27.2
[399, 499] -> 25.5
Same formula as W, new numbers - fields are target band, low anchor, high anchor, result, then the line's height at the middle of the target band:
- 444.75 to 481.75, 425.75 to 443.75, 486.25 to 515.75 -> -2.55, 24.3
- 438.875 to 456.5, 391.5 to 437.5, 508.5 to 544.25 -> 2.68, 25.8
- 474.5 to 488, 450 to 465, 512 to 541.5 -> -0.02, 26.3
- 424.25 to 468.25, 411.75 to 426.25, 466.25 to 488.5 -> 3.91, 26.4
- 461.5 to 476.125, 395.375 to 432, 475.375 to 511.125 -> -0.21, 26.8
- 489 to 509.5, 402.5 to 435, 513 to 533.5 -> -1.62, 25.4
